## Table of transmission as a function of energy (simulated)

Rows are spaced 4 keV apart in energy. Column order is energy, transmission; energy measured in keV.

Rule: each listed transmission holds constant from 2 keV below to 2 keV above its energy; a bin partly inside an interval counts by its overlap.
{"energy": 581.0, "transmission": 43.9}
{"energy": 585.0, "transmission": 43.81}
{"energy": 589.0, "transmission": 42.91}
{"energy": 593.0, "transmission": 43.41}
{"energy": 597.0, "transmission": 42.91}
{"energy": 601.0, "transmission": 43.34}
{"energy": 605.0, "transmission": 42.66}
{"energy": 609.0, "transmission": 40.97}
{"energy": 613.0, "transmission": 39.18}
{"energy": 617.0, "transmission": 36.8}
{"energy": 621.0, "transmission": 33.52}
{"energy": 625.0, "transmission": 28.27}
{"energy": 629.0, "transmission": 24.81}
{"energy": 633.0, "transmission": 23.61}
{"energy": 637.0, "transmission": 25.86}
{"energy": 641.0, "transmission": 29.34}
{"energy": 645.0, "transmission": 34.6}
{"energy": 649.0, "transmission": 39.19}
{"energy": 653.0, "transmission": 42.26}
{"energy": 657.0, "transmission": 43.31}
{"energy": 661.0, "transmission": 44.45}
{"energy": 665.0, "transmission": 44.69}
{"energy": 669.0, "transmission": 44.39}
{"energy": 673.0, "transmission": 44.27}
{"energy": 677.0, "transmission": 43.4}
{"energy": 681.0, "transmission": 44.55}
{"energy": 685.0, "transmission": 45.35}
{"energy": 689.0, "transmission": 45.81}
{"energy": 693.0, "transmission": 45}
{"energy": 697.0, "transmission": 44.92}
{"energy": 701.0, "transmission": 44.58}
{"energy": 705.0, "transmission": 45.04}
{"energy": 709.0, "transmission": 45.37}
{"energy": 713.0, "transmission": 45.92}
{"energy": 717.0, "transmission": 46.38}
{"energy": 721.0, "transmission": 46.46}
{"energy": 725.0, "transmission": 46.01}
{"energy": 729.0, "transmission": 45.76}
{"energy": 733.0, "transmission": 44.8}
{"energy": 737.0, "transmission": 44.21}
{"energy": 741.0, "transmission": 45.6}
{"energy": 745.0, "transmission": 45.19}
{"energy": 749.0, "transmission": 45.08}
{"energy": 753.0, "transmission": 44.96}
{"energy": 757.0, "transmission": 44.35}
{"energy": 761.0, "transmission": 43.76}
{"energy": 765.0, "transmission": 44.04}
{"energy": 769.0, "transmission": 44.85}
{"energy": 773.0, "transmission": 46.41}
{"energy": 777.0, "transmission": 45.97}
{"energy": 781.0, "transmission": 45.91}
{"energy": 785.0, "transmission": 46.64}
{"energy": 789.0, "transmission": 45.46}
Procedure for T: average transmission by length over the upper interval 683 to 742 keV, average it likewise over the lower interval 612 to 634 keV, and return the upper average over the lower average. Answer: 1.5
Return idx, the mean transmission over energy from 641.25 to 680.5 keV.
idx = 41.8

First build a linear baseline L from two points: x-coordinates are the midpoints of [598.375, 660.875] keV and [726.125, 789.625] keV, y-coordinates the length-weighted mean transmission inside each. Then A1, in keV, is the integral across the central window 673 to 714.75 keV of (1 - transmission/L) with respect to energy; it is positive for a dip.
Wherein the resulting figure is -4.75 keV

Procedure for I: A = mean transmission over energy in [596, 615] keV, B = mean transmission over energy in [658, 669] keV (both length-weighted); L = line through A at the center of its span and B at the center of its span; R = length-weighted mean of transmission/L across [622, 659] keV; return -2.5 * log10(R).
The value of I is 0.32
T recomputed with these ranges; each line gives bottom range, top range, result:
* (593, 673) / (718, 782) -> 1.21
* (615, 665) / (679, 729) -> 1.33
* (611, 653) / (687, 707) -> 1.41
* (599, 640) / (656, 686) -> 1.31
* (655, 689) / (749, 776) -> 1.01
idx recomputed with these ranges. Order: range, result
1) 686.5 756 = 45.3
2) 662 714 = 44.8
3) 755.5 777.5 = 44.8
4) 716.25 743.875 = 45.6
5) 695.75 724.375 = 45.6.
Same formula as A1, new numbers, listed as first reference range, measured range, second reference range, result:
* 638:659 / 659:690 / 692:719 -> -2.8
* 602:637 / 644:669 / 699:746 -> -2.7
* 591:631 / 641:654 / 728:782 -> 0.8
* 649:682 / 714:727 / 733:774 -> -0.6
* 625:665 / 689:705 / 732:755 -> -2.0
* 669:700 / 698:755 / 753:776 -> -0.8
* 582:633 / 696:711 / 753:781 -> -1.0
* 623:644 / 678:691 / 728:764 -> -3.8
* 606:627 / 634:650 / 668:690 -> 3.4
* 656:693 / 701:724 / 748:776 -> -0.6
